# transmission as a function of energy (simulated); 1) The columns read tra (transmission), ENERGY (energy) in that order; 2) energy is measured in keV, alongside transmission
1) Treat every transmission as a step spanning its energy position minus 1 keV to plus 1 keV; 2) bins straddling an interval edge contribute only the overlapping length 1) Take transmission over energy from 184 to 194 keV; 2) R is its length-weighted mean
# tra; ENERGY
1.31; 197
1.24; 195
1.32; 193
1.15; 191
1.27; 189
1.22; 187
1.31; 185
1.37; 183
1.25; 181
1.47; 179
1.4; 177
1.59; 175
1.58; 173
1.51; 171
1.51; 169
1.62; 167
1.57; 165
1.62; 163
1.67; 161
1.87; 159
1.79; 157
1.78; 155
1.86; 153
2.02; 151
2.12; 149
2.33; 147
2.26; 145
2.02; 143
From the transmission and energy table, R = 1.25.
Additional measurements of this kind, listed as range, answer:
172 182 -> 1.46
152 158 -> 1.81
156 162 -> 1.78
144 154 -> 2.12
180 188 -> 1.29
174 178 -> 1.5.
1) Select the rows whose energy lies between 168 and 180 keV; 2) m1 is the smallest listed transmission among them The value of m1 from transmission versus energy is 1.4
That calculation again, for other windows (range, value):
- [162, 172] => 1.51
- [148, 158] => 1.78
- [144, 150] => 2.12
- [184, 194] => 1.15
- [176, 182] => 1.25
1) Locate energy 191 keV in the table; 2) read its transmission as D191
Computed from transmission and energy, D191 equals 1.15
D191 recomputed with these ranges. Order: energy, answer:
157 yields 1.79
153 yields 1.86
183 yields 1.37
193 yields 1.32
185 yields 1.31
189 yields 1.27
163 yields 1.62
